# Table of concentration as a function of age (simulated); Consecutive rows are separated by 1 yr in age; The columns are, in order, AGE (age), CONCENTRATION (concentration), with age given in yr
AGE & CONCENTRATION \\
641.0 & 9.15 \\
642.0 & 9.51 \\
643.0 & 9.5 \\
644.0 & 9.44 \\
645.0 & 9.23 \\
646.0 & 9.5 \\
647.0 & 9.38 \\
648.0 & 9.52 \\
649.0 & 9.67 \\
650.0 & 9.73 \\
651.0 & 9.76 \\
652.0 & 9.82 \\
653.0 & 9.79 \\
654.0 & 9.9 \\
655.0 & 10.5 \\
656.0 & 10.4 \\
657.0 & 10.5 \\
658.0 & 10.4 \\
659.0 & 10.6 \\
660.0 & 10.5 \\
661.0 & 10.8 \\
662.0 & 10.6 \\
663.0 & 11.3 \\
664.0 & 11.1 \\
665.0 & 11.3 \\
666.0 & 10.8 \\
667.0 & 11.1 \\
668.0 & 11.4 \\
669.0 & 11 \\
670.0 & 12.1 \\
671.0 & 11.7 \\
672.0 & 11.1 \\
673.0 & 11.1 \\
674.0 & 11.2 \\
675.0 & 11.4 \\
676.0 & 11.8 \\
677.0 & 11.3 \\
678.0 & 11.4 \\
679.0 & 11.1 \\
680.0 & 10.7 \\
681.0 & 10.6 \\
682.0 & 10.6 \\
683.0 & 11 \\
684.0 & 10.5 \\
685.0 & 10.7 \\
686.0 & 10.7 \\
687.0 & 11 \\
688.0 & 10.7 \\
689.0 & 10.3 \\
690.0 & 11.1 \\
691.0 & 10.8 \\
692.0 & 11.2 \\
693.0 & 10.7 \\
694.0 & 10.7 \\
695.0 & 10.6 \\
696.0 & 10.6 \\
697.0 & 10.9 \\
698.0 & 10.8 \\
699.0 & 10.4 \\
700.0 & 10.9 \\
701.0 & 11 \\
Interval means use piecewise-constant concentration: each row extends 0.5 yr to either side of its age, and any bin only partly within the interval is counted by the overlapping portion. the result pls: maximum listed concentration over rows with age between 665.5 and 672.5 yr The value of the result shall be 12.1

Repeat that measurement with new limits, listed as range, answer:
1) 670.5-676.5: 11.8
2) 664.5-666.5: 11.3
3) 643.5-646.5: 9.5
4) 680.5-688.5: 11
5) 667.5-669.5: 11.4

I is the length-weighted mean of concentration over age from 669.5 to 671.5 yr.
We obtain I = 11.9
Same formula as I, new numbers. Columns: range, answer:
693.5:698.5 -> 10.7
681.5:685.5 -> 10.7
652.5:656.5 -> 10.1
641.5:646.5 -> 9.44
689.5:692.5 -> 11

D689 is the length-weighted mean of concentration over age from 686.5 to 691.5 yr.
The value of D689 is 10.8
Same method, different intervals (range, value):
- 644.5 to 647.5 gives 9.37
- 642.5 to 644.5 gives 9.47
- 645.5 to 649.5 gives 9.52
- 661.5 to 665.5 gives 11.1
